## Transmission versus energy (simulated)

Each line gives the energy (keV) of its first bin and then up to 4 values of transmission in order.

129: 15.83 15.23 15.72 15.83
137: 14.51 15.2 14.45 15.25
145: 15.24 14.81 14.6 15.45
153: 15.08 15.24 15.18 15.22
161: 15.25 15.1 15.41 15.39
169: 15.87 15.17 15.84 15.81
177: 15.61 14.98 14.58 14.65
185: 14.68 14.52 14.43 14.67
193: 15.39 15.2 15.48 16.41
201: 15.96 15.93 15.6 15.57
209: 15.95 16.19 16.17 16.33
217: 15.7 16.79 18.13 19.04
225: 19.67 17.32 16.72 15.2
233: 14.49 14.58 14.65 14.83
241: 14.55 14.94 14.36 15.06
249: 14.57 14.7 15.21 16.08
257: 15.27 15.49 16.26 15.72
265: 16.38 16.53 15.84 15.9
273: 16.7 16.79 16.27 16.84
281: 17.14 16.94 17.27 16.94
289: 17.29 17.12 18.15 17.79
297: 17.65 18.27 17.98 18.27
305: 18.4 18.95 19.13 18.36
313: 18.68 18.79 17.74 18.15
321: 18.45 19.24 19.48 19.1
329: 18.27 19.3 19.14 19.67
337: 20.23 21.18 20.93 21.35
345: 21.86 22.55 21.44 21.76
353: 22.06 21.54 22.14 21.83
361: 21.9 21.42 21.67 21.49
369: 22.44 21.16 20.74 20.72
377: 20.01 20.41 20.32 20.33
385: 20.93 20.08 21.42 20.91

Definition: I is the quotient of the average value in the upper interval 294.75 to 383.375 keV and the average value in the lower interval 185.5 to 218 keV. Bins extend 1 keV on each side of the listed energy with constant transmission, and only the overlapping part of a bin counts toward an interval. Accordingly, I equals 1.29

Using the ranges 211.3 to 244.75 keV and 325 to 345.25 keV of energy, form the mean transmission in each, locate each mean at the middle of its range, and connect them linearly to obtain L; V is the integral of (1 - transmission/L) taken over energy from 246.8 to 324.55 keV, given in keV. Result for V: 4.8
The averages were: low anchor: 16.2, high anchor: 20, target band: 17.1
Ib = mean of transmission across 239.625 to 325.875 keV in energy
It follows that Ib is 17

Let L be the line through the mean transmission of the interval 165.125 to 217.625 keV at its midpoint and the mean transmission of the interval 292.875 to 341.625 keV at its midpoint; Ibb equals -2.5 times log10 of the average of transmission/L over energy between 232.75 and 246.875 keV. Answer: 0.15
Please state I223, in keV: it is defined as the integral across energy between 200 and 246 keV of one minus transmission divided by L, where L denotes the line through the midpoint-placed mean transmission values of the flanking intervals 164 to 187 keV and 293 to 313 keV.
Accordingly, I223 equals 1.0 keV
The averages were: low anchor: 15.2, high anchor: 18.3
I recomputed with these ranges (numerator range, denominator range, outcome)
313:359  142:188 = 1.33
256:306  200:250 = 1.06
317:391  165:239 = 1.31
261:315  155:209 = 1.13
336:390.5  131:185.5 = 1.40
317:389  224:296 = 1.28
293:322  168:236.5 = 1.16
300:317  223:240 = 1.15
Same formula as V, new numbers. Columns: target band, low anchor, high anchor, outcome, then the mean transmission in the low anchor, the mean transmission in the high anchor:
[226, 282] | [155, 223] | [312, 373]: 6.4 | 15.6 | 20.5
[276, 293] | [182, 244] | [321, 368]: 1.4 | 15.8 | 20.8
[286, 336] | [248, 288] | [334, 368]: 1.3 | 16.1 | 21.5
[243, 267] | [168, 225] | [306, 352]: 2.9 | 15.8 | 19.7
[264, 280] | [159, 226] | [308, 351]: 1.5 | 15.8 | 19.7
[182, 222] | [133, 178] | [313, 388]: 2.0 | 15.3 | 20.5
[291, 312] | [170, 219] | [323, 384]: 0.9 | 15.5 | 20.9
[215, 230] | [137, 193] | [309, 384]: -0.7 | 15.1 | 20.4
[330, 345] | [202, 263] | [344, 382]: 0.0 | 15.8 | 21.4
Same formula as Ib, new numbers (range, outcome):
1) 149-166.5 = 15.2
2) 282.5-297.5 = 17.4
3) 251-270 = 15.8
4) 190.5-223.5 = 16.1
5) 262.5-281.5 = 16.4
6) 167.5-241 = 15.8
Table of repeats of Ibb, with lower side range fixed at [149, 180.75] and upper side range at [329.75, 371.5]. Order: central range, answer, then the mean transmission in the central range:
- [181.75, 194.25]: 0.095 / 14.7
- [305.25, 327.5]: 0.082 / 18.7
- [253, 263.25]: 0.166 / 15.7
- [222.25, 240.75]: 0.082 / 16.2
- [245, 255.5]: 0.201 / 15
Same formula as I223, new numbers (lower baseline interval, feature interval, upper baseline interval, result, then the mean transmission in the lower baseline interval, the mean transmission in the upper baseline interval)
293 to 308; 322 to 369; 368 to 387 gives -2.8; 18.2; 20.7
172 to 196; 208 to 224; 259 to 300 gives -1.2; 15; 16.9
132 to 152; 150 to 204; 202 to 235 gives 1.6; 15.1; 16.5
